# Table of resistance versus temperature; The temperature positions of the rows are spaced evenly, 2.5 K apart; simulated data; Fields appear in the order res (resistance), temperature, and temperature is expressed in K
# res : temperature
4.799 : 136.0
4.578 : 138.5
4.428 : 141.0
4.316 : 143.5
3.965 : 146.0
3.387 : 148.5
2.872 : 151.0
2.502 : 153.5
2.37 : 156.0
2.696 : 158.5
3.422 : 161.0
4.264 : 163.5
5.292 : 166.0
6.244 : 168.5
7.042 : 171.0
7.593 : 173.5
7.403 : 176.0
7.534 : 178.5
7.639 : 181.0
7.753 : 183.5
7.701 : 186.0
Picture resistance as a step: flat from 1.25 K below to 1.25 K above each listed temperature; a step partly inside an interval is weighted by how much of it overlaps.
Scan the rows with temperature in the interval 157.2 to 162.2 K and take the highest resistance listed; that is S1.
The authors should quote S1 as 3.422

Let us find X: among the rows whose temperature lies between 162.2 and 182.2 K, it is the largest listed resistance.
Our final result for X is 7.639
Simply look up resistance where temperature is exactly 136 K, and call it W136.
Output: 4.799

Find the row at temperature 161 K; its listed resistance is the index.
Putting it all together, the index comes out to 3.422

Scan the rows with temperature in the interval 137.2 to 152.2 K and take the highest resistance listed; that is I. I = 4.578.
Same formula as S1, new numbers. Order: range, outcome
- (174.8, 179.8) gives 7.534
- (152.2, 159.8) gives 2.696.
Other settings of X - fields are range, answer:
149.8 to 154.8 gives 2.872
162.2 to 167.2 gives 5.292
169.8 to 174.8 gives 7.593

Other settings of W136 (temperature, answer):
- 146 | 3.965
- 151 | 2.872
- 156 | 2.37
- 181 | 7.639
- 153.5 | 2.502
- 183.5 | 7.753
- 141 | 4.428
